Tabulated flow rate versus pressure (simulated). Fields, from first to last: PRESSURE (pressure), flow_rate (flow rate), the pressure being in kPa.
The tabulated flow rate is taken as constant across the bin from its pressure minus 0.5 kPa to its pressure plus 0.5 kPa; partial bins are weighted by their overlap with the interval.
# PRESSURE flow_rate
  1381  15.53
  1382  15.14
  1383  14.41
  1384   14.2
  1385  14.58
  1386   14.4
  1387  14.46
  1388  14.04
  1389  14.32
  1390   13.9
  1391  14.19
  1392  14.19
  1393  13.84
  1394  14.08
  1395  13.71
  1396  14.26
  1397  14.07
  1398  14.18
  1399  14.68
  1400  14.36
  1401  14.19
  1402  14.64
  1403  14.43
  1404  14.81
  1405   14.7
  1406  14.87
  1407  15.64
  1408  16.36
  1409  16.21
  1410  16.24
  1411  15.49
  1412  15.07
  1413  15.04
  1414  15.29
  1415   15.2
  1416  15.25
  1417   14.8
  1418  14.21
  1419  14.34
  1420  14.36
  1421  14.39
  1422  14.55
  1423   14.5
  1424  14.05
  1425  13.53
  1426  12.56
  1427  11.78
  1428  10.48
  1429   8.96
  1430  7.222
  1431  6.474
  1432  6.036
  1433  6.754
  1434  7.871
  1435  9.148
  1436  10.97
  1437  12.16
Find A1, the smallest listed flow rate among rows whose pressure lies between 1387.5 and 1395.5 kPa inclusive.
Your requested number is 13.71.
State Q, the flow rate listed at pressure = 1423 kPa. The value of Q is 14.5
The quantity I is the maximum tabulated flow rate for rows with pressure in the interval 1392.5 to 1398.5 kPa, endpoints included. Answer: 14.26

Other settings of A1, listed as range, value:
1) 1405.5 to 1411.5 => 14.87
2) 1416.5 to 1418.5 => 14.21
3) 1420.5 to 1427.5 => 11.78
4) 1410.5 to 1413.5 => 15.04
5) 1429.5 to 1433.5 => 6.036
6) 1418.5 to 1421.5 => 14.34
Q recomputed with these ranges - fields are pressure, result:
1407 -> 15.64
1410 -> 16.24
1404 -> 14.81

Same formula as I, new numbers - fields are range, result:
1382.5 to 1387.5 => 14.58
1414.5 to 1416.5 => 15.25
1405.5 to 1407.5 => 15.64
